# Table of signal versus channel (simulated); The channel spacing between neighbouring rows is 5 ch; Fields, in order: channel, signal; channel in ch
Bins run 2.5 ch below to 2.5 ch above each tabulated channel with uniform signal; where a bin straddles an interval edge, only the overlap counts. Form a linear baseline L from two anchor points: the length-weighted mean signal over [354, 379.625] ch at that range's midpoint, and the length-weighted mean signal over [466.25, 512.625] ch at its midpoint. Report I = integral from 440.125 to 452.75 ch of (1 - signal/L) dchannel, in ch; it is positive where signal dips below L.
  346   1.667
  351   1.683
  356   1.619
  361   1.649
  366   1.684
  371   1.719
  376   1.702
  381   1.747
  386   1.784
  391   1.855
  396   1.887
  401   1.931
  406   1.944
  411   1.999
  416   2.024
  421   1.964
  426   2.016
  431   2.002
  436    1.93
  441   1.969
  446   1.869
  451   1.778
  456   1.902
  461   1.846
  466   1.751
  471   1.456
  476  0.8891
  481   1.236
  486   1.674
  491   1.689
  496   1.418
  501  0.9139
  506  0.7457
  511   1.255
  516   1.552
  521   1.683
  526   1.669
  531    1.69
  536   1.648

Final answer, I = -4.0 ch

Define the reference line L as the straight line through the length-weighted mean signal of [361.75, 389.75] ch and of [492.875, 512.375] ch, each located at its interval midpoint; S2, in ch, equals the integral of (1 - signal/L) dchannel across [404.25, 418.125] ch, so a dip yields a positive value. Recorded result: -3.9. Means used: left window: 1.73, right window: 1.09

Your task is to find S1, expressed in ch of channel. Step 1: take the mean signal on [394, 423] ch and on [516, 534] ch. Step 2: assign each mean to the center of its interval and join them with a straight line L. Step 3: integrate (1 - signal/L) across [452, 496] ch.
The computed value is 5.9 ch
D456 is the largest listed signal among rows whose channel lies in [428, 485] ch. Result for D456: 2.002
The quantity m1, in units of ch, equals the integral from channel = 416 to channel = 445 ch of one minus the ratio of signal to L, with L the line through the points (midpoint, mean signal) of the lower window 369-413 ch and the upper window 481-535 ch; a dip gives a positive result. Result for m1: -4.68 ch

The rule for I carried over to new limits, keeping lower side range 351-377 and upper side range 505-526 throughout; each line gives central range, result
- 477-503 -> 1.3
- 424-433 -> -2.6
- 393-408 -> -2.9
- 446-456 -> -2.1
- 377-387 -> -0.7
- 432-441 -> -2.4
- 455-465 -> -2.4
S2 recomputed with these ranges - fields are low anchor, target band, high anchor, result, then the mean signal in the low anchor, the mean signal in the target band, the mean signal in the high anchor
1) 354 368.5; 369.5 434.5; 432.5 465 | -4.96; 1.65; 1.89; 1.88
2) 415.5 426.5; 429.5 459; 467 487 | -3.33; 1.99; 1.9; 1.32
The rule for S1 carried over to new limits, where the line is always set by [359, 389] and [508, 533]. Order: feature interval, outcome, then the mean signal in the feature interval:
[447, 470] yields -2.51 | 1.8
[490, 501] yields 1.33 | 1.39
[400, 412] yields -1.96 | 1.96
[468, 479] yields 2.76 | 1.2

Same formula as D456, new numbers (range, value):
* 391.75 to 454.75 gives 2.024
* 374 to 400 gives 1.887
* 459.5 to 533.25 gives 1.846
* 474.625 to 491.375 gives 1.689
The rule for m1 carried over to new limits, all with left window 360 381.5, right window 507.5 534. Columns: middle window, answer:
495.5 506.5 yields 3.9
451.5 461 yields -1.5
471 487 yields 3.3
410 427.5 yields -3.7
